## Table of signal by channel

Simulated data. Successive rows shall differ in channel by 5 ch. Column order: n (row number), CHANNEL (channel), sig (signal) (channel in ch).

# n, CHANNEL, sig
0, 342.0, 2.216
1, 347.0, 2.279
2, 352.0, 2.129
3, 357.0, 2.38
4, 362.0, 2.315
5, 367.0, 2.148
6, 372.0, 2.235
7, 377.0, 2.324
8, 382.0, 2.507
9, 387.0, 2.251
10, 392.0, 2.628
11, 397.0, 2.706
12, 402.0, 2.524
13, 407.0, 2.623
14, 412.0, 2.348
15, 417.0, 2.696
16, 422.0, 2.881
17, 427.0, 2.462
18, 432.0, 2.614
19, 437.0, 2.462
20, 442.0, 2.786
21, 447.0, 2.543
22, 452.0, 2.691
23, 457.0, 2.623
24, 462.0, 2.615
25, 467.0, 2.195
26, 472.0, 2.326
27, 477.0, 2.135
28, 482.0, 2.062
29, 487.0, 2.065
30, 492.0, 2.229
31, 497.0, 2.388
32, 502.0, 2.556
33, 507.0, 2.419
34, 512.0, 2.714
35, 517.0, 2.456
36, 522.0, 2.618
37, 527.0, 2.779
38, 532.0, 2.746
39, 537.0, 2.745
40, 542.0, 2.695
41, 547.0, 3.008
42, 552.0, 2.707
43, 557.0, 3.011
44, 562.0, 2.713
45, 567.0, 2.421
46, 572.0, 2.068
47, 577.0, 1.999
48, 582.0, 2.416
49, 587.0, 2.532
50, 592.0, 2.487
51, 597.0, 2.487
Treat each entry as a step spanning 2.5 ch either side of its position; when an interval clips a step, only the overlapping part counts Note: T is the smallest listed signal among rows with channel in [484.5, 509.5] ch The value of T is 2.065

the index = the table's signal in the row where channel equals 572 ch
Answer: 2.068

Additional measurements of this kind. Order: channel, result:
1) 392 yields 2.628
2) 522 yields 2.618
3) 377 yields 2.324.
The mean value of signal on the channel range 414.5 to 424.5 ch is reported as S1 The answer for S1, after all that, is 2.79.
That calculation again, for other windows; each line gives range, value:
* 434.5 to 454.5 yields 2.62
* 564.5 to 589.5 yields 2.29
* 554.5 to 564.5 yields 2.86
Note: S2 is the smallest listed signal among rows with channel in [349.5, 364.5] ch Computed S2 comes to 2.129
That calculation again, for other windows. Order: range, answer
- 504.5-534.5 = 2.419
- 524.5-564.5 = 2.695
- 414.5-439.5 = 2.462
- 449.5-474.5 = 2.195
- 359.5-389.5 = 2.148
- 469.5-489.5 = 2.062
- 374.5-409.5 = 2.251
